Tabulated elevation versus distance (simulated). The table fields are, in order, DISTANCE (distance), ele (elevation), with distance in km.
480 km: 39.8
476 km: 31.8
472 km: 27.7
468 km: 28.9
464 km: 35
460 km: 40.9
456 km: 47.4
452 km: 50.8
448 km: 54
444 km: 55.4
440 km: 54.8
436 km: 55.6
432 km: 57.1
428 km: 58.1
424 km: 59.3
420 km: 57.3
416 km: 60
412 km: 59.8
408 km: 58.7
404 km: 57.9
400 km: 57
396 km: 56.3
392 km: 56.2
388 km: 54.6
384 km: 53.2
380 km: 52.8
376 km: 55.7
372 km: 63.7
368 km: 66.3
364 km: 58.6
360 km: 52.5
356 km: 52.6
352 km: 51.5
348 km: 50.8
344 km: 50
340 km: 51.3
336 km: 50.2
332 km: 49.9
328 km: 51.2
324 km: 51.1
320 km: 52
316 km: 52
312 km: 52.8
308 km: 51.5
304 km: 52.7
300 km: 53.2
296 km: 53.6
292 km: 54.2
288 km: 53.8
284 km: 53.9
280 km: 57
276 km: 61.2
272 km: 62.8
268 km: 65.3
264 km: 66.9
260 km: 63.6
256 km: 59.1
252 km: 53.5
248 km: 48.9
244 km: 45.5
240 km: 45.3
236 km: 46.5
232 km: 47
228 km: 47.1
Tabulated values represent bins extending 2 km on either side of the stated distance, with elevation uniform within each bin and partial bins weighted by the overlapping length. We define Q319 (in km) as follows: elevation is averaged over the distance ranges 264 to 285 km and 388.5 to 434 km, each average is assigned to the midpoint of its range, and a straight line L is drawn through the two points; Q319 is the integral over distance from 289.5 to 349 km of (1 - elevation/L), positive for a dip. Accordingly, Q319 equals 8.1 km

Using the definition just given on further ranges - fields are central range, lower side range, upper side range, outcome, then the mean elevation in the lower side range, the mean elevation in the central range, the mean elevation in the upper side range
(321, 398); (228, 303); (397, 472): -1.2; 54.8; 54.1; 52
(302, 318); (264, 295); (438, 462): 1.4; 58.7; 52.2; 50.5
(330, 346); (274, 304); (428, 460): 1.2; 55.1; 50.3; 53.1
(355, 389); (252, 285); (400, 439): 1.2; 61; 56.8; 58.1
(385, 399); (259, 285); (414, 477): -0.8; 61.7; 55.6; 48.6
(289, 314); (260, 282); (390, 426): 3.5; 62.7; 53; 58.1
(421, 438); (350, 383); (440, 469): -3.0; 56.6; 57.5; 45.9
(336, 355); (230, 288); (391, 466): 1.4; 55.4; 50.9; 54.3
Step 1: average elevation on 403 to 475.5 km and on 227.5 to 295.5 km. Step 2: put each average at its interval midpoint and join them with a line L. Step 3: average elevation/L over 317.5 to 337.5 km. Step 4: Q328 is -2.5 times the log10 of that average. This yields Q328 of 0.05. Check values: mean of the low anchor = 54.9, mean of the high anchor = 50.5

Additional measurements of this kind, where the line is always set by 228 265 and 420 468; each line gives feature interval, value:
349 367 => -0.06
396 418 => -0.14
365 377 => -0.21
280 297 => -0.05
